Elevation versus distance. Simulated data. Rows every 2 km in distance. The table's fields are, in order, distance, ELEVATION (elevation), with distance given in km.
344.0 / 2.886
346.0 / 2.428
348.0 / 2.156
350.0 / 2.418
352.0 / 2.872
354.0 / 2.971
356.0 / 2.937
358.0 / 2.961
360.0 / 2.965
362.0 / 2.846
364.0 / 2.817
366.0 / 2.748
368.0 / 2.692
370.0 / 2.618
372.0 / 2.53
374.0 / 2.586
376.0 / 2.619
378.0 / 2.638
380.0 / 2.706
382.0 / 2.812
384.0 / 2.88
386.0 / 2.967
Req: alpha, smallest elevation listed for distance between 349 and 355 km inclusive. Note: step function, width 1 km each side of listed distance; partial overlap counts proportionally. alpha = 2.418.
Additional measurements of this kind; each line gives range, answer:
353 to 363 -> 2.846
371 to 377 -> 2.53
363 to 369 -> 2.692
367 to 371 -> 2.618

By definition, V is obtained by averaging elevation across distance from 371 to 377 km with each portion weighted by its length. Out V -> 2.58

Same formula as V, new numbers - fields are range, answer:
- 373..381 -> 2.64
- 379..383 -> 2.76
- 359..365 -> 2.88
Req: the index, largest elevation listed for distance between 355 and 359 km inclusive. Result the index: 2.961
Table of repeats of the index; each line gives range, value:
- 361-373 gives 2.846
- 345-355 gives 2.971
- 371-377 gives 2.619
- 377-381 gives 2.706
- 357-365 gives 2.965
